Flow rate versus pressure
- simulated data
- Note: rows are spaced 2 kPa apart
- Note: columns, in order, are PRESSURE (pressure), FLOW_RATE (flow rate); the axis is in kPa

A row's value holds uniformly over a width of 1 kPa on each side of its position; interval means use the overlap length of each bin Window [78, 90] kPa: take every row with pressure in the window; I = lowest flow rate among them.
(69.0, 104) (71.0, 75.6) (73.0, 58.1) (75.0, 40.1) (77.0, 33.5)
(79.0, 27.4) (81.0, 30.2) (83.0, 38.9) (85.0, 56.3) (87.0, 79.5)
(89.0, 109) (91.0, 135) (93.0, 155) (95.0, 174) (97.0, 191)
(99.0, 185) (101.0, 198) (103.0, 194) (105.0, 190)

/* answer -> 27.4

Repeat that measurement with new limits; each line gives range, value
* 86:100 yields 79.5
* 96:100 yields 185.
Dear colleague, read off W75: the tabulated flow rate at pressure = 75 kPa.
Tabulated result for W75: 40.1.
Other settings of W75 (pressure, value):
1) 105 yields 190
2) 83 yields 38.9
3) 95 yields 174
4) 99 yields 185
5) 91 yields 135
